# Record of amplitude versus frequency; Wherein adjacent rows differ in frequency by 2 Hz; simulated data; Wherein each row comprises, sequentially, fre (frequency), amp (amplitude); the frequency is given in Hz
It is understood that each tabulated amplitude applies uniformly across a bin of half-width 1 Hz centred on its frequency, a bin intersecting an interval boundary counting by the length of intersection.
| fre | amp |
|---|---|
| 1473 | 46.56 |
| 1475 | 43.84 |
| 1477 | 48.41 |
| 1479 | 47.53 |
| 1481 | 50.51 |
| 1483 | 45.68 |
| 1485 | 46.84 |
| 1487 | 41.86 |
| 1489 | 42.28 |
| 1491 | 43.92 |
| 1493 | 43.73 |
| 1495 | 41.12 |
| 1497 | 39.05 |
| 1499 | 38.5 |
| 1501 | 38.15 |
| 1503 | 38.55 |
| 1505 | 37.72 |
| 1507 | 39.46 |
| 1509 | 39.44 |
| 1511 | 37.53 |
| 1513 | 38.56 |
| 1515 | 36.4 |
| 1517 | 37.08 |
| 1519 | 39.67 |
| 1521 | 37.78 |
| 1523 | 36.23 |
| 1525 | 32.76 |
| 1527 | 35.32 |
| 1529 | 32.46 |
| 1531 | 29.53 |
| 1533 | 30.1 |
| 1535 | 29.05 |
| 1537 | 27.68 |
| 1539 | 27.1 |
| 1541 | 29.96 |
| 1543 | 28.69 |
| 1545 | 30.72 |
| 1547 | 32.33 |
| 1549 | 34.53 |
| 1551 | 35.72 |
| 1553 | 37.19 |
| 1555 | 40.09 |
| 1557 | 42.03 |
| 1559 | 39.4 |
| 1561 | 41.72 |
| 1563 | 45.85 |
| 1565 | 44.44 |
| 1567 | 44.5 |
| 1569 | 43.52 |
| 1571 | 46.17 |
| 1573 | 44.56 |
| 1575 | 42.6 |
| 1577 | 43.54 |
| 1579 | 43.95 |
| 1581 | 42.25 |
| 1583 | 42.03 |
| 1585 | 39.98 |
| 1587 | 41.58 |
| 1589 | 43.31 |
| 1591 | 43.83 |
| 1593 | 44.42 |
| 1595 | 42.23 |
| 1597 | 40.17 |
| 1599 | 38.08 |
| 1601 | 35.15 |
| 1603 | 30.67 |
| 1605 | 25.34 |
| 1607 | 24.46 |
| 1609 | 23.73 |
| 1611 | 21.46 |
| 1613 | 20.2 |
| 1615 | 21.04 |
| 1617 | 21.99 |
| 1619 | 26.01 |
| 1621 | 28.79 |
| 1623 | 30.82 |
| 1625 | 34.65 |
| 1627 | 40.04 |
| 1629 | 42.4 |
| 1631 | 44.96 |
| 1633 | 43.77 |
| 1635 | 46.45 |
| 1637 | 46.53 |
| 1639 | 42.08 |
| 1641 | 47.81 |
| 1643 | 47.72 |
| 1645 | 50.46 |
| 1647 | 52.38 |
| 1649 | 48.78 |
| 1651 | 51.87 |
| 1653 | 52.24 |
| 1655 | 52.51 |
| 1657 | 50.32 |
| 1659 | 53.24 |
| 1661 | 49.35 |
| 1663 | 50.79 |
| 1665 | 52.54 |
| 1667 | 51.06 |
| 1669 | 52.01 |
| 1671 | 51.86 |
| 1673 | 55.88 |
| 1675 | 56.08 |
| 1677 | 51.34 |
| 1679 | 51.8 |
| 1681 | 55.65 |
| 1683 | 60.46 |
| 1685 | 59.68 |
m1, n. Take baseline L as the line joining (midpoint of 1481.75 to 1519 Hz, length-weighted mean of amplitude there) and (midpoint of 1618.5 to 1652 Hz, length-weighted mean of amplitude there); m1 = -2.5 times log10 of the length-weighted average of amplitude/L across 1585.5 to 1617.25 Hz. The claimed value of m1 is 0.28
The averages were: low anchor 40.4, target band 32.7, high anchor 42.9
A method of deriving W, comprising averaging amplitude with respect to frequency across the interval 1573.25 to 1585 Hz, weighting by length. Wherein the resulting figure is 42.7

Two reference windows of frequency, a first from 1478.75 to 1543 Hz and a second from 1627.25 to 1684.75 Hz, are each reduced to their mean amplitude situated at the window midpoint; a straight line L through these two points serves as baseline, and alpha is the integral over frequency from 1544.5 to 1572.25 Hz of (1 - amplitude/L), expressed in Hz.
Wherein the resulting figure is 1.19 Hz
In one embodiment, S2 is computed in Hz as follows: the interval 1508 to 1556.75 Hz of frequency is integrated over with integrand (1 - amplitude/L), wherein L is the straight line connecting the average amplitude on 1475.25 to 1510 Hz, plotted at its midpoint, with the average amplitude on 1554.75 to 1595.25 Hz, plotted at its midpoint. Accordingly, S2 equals 9.9 Hz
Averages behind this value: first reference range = 42.5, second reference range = 43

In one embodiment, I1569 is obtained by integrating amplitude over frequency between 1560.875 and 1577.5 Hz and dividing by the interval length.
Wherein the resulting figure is 44.2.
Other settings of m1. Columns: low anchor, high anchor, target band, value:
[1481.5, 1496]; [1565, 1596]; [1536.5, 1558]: 0.29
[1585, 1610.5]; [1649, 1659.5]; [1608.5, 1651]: 0.20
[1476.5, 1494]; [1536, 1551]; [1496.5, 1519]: 0.04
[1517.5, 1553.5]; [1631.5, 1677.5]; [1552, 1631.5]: 0.09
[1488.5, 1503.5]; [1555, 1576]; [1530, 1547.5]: 0.40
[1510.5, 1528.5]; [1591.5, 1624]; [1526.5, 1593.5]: -0.15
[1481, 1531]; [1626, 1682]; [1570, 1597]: 0.04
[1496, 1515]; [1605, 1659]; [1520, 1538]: 0.19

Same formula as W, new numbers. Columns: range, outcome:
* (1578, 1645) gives 36.8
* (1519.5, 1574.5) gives 36.4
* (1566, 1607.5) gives 40.3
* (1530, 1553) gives 30.8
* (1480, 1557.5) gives 37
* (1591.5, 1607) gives 36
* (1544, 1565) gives 38.3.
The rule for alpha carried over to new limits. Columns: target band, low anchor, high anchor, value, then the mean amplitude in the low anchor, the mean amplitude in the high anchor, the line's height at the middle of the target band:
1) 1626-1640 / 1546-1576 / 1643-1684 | 1.5 Hz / 41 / 52.4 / 49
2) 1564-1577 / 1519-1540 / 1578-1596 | -1.5 Hz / 32.2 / 42.6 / 39.6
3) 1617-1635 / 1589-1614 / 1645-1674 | 2.2 Hz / 32.9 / 51.7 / 40.9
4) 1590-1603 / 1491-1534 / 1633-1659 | 1.4 Hz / 37.3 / 49.1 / 44.7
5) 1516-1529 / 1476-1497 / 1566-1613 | 2.0 Hz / 44.9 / 38.2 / 42.6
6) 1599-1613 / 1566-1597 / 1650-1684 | 5.7 Hz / 43.1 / 52.9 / 45.9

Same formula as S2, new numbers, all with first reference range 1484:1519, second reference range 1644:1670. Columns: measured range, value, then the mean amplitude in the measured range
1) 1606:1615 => 4.8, 22.3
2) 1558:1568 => 0.3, 43.2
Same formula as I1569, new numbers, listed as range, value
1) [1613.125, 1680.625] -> 45.2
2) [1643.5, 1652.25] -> 50.7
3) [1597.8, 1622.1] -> 26.5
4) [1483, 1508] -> 41.1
